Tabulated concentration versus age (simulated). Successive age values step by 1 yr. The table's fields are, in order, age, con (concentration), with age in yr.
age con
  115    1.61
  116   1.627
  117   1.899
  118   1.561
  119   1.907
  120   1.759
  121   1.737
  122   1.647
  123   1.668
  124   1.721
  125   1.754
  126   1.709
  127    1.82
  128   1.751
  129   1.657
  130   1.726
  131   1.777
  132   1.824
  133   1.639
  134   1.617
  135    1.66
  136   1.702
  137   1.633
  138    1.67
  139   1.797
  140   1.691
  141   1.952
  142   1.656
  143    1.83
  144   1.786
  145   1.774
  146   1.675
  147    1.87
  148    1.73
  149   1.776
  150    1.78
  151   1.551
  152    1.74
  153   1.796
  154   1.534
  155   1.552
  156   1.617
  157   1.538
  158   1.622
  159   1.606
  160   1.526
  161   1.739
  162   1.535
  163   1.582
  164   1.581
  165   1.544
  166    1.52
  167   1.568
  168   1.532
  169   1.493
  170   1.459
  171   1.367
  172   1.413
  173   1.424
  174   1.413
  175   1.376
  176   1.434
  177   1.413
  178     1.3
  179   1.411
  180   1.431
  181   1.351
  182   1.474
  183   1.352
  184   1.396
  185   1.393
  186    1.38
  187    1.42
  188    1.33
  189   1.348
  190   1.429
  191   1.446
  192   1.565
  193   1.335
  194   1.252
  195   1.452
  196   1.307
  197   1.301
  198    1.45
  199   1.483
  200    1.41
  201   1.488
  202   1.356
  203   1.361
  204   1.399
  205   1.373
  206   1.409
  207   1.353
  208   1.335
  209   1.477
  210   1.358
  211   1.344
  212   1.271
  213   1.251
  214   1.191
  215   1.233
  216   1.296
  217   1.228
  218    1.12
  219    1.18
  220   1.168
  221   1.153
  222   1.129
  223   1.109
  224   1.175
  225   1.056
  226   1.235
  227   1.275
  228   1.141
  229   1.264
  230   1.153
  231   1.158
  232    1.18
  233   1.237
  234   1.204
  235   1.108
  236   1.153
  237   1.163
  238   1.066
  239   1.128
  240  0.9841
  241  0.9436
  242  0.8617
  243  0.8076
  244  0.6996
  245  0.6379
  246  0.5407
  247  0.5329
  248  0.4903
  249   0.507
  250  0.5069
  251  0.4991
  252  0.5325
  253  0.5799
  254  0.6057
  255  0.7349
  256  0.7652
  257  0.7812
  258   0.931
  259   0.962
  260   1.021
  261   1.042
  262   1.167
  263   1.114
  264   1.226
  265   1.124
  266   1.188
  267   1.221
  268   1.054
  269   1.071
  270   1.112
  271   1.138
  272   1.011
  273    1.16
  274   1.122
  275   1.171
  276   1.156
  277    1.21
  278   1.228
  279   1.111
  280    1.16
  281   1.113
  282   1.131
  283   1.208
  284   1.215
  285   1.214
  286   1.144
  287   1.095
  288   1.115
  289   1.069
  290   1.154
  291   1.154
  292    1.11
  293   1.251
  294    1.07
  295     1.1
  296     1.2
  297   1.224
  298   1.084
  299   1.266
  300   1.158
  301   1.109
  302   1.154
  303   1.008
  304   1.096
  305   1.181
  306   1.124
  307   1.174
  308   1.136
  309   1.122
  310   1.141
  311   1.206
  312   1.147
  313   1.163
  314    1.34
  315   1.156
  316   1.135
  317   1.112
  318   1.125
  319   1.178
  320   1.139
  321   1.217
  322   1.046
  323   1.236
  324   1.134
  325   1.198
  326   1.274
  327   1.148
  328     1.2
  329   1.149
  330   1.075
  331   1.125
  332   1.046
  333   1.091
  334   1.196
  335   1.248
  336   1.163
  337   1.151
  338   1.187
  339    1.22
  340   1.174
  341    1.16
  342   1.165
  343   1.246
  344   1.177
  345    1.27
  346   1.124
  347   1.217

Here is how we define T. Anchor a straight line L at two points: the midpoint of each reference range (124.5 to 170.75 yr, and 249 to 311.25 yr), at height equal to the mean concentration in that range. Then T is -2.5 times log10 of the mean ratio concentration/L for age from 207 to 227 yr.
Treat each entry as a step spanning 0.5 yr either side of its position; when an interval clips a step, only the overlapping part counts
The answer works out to 0.10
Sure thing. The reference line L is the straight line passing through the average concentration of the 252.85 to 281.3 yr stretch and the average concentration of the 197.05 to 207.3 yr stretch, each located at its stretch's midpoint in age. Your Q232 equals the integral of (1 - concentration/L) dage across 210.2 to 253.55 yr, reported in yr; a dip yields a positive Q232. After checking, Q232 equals 8.3 yr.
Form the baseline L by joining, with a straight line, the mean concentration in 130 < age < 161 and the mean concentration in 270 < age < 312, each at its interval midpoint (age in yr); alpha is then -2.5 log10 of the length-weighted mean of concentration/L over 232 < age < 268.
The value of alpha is 0.41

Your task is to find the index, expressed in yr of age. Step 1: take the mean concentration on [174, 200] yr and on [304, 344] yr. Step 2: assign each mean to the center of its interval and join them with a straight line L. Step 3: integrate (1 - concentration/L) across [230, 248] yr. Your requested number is 4.8 yr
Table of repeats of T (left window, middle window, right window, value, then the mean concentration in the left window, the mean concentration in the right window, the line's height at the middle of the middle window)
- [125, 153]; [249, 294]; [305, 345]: 0.27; 1.73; 1.17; 1.33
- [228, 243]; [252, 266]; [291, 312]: 0.21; 1.11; 1.15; 1.12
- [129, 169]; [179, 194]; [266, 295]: 0.09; 1.67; 1.14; 1.52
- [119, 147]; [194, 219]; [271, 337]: 0.11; 1.73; 1.15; 1.48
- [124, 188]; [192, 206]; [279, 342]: 0.06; 1.6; 1.15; 1.47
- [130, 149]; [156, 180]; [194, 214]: 0.06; 1.74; 1.37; 1.58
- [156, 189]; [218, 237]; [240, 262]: -0.23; 1.47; 0.73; 0.951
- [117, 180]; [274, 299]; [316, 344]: 0.11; 1.64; 1.16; 1.28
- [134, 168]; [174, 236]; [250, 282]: 0.04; 1.67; 1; 1.36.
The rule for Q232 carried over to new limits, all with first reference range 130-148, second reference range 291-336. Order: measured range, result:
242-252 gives 5.71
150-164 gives 0.52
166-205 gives 4.26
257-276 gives 3.13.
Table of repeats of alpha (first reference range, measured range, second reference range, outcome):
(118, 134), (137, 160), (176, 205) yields -0.06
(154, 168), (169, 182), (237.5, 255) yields 0.02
